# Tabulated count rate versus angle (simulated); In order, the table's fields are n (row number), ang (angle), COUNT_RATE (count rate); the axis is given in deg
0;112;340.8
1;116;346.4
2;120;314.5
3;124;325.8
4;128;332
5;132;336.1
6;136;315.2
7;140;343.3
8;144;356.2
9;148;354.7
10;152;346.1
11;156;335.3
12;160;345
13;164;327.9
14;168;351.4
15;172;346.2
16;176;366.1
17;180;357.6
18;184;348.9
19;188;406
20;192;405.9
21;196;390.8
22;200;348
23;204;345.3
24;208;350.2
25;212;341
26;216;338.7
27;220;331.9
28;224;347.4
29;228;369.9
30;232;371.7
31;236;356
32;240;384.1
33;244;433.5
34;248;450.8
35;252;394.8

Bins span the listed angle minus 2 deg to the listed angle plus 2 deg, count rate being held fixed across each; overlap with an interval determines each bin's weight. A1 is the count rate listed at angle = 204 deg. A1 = 345.3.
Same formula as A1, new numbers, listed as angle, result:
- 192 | 405.9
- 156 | 335.3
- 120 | 314.5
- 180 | 357.6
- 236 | 356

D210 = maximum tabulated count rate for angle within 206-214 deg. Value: 350.2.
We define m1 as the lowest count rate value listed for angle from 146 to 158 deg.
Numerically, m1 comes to 335.3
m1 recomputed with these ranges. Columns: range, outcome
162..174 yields 327.9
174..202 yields 348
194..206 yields 345.3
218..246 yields 331.9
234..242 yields 356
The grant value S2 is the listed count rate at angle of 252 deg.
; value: 394.8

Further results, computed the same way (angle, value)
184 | 348.9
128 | 332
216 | 338.7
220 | 331.9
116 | 346.4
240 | 384.1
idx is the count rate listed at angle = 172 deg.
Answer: 346.2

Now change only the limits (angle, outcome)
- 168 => 351.4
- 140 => 343.3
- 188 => 406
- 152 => 346.1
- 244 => 433.5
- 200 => 348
